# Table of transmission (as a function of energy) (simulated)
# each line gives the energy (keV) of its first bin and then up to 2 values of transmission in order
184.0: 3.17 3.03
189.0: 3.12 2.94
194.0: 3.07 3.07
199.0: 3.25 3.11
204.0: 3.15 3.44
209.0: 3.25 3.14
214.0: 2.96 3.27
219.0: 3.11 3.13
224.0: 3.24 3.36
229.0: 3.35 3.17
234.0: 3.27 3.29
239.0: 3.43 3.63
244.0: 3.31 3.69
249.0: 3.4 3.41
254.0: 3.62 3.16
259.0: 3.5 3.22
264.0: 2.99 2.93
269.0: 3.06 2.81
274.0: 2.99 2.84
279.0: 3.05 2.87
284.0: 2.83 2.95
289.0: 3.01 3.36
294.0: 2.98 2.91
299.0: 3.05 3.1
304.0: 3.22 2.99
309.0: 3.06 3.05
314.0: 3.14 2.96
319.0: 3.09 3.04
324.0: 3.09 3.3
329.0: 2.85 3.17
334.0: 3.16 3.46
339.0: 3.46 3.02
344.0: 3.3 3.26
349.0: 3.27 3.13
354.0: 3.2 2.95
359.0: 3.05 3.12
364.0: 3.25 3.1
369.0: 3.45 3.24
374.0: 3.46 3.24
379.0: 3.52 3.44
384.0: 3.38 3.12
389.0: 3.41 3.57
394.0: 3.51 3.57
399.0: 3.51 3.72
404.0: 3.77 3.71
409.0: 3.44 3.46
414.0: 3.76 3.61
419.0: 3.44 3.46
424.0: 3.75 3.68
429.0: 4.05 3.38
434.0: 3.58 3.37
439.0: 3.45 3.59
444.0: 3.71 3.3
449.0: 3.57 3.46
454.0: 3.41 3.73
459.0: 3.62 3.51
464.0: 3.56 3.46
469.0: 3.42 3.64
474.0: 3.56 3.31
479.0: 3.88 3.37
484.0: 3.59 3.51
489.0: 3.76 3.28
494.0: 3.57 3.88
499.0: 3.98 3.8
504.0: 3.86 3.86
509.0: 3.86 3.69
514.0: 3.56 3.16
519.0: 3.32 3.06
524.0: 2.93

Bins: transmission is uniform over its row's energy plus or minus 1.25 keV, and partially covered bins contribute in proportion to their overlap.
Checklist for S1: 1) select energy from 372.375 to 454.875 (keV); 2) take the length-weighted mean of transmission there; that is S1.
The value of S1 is 3.53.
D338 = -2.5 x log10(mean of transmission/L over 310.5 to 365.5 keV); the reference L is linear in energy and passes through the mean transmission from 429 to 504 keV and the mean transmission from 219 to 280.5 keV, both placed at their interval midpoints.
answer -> 0.07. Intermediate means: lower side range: 3.24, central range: 3.15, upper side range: 3.57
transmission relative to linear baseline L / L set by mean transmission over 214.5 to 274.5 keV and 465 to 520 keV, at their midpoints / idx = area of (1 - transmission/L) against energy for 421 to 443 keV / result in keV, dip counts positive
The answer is -0.5 keV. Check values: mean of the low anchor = 3.26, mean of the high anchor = 3.61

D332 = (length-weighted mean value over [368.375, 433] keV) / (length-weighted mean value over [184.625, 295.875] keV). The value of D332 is 1.1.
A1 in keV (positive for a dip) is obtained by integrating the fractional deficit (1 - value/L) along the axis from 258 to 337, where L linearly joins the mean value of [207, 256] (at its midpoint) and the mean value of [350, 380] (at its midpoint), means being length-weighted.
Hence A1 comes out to 5.1 keV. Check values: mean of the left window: 3.32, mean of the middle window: 3.06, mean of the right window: 3.22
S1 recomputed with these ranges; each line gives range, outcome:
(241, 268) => 3.34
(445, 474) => 3.52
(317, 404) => 3.28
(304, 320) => 3.06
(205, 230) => 3.22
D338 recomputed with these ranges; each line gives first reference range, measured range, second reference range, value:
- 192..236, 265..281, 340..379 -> 0.091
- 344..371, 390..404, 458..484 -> -0.089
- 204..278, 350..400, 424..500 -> 0.043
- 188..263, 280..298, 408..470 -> 0.125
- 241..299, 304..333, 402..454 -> 0.069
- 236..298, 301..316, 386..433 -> 0.069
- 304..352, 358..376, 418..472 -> 0.014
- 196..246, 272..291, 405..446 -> 0.141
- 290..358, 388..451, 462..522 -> -0.058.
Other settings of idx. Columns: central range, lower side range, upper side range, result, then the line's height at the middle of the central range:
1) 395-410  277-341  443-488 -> -1.2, 3.35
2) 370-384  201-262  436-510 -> 0.4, 3.48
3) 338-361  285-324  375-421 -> 0.7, 3.28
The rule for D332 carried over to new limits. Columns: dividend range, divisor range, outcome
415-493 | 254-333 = 1.16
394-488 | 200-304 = 1.12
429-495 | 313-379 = 1.11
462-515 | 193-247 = 1.12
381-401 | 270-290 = 1.18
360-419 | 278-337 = 1.12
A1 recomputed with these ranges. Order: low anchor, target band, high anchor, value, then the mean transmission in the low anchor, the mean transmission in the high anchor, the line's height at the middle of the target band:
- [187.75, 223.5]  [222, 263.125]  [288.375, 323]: -3.33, 3.15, 3.07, 3.12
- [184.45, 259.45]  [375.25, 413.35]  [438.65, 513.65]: 0.00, 3.26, 3.61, 3.5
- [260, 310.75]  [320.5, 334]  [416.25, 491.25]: 0.22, 3.01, 3.55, 3.15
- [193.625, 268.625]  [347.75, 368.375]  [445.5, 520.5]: 1.69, 3.26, 3.58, 3.42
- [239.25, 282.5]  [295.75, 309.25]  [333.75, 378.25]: 0.68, 3.21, 3.23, 3.22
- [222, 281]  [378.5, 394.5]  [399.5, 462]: 0.39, 3.24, 3.58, 3.5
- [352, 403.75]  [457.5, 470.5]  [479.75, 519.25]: 0.12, 3.35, 3.64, 3.55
